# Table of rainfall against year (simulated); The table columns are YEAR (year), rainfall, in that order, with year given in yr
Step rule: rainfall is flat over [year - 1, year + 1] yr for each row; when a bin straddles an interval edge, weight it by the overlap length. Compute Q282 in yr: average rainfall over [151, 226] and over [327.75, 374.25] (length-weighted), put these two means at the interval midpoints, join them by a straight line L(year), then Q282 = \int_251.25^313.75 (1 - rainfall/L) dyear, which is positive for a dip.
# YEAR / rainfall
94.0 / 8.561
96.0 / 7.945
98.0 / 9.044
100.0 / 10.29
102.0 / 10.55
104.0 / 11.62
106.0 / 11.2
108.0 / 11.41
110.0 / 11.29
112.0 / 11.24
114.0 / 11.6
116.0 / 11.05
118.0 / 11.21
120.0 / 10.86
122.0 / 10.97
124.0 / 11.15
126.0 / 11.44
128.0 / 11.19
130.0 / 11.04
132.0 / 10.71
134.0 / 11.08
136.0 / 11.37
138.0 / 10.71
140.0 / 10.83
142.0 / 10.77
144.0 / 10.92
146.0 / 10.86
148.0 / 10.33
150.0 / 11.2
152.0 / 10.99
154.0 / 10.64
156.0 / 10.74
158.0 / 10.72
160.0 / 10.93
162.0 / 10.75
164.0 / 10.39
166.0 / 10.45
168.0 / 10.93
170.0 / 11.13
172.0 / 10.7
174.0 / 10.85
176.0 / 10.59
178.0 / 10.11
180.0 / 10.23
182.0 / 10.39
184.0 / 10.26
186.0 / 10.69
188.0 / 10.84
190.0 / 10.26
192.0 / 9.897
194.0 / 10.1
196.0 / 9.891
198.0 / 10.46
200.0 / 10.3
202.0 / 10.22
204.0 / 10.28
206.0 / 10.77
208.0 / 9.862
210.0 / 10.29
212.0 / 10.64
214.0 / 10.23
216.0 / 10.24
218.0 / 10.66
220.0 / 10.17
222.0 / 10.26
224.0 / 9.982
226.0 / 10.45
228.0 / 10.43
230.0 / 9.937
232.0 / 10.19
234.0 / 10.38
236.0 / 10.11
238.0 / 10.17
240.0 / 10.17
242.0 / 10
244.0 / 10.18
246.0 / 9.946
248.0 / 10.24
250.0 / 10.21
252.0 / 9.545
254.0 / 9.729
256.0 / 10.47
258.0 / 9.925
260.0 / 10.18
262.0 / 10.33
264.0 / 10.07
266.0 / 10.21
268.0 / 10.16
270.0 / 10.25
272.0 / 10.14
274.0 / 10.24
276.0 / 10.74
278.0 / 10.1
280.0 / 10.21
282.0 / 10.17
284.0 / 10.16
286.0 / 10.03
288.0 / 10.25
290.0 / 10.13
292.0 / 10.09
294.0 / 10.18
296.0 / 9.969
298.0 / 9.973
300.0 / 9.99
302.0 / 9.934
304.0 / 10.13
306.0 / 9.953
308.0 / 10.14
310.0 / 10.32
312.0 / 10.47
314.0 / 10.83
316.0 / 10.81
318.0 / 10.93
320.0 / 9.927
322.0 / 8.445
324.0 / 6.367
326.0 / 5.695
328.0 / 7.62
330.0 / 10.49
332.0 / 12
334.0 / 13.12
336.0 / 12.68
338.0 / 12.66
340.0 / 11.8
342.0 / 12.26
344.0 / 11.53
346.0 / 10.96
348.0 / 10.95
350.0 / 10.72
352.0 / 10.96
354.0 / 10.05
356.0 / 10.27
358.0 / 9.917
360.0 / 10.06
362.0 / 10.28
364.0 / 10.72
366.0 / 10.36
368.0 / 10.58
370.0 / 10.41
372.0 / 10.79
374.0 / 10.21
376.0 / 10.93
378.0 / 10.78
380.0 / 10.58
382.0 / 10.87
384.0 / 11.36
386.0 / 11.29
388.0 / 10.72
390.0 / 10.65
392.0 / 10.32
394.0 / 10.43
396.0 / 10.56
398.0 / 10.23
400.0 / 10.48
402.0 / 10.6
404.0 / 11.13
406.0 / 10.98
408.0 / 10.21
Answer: 3.48 yr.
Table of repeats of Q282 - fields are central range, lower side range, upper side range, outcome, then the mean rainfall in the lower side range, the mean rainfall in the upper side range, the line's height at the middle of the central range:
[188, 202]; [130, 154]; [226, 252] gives 0.37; 10.9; 10.2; 10.5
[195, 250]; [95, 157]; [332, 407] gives 3.21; 10.8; 10.9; 10.9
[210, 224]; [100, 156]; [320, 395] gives 0.65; 11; 10.5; 10.8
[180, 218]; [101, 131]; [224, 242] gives 0.61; 11.2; 10.2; 10.5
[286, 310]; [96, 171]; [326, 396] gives 1.62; 10.9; 10.8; 10.8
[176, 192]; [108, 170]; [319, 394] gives 0.72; 11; 10.5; 10.9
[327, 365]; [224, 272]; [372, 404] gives -1.74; 10.1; 10.7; 10.5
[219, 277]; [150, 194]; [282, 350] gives 1.61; 10.6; 10.3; 10.5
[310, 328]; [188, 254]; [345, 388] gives 2.27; 10.2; 10.6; 10.5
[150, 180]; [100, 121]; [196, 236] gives 0.00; 11.2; 10.3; 10.7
